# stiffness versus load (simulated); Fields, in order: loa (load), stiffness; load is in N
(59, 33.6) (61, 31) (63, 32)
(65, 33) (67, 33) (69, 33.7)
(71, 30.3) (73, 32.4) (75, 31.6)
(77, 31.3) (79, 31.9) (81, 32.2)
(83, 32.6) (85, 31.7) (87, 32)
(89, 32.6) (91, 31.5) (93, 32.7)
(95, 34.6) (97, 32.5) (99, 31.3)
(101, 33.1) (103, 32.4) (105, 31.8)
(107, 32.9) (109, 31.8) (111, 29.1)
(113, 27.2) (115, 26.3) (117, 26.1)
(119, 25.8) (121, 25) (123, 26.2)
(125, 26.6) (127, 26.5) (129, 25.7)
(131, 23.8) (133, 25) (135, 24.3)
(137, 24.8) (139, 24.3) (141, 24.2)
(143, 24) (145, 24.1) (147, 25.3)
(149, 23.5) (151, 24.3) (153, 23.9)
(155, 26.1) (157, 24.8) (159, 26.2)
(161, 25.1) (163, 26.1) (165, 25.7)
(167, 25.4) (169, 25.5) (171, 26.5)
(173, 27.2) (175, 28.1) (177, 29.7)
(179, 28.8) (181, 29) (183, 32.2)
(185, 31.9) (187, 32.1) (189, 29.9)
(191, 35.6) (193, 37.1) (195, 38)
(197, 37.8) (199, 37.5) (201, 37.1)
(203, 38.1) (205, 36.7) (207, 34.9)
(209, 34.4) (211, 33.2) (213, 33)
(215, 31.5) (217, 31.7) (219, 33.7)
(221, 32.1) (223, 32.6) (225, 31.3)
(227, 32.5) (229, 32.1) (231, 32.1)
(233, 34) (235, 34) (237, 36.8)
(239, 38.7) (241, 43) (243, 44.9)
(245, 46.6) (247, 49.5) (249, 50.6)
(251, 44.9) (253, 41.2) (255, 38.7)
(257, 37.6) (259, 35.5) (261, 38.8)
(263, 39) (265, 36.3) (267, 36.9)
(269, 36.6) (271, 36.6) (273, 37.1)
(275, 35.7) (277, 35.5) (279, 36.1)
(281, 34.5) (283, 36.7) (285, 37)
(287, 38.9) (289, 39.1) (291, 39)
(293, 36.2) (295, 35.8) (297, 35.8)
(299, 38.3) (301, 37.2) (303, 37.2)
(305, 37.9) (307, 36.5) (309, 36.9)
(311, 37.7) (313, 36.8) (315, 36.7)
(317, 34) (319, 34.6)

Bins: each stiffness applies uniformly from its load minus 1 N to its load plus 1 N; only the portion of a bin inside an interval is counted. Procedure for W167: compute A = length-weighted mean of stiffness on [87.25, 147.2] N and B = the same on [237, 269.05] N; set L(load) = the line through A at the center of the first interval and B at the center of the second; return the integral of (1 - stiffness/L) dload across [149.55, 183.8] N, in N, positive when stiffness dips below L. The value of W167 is 6.51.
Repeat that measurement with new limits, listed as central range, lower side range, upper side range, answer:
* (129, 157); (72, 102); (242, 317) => 7.9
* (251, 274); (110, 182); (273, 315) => -2.3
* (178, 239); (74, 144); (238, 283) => 3.7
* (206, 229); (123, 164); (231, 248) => 2.5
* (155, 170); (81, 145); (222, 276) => 3.1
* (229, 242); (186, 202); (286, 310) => 0.1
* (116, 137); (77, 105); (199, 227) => 4.7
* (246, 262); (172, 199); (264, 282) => -3.1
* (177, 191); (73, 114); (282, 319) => 1.3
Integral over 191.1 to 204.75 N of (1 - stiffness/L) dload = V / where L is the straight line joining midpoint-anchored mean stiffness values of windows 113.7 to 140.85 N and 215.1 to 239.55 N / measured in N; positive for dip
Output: -2.84 N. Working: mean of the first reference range 25.4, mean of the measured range 37.4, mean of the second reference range 33.3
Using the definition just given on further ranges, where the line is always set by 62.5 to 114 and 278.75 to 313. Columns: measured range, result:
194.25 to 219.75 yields -0.21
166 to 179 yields 2.62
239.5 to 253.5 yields -3.83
